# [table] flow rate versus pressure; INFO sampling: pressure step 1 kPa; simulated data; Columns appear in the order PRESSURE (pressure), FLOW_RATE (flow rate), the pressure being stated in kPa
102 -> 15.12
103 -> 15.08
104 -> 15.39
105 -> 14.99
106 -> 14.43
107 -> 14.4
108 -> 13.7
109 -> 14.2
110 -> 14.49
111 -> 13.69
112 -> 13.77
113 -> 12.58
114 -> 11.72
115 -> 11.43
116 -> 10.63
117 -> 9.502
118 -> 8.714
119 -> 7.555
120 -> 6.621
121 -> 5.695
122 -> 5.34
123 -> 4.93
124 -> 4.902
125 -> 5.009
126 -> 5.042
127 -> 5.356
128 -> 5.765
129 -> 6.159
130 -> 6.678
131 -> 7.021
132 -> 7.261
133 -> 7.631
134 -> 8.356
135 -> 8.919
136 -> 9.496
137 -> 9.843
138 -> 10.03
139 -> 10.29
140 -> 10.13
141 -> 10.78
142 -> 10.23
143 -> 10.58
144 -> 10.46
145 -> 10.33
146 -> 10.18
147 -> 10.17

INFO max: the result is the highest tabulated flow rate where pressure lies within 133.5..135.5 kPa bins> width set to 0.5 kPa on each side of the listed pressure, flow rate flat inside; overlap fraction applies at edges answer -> 8.919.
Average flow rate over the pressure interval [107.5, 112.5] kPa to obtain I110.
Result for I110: 14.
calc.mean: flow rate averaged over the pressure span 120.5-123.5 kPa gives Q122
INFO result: 5.32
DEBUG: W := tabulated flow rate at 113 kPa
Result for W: 12.58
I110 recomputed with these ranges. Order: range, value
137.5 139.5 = 10.2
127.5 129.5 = 5.96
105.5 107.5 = 14.4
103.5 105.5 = 15.2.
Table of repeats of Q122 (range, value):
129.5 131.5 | 6.85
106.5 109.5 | 14.1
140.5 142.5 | 10.5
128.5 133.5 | 6.95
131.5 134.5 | 7.75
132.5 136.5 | 8.6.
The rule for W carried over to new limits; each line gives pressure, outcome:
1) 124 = 4.902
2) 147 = 10.17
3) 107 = 14.4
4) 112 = 13.77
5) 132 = 7.261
